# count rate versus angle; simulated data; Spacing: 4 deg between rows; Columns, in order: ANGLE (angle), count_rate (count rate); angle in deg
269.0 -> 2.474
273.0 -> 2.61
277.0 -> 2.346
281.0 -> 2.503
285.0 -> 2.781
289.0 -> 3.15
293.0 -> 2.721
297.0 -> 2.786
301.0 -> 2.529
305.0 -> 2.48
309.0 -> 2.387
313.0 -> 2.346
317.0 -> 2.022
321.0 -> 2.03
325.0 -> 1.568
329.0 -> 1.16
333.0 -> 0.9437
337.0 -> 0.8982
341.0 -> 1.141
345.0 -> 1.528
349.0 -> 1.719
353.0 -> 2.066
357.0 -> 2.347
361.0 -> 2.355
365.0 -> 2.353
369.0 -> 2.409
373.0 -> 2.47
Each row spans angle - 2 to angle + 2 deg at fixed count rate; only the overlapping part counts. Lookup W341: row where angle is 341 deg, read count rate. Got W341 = 1.141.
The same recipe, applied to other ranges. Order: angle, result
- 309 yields 2.387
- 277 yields 2.346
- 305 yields 2.48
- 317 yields 2.022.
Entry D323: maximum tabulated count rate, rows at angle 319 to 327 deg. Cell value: 2.03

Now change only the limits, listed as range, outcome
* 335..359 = 2.347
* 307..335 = 2.387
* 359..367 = 2.355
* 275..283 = 2.503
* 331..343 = 1.141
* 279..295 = 3.15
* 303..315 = 2.48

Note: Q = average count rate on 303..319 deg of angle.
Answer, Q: 2.31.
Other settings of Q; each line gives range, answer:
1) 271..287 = 2.56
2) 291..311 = 2.58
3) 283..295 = 2.88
